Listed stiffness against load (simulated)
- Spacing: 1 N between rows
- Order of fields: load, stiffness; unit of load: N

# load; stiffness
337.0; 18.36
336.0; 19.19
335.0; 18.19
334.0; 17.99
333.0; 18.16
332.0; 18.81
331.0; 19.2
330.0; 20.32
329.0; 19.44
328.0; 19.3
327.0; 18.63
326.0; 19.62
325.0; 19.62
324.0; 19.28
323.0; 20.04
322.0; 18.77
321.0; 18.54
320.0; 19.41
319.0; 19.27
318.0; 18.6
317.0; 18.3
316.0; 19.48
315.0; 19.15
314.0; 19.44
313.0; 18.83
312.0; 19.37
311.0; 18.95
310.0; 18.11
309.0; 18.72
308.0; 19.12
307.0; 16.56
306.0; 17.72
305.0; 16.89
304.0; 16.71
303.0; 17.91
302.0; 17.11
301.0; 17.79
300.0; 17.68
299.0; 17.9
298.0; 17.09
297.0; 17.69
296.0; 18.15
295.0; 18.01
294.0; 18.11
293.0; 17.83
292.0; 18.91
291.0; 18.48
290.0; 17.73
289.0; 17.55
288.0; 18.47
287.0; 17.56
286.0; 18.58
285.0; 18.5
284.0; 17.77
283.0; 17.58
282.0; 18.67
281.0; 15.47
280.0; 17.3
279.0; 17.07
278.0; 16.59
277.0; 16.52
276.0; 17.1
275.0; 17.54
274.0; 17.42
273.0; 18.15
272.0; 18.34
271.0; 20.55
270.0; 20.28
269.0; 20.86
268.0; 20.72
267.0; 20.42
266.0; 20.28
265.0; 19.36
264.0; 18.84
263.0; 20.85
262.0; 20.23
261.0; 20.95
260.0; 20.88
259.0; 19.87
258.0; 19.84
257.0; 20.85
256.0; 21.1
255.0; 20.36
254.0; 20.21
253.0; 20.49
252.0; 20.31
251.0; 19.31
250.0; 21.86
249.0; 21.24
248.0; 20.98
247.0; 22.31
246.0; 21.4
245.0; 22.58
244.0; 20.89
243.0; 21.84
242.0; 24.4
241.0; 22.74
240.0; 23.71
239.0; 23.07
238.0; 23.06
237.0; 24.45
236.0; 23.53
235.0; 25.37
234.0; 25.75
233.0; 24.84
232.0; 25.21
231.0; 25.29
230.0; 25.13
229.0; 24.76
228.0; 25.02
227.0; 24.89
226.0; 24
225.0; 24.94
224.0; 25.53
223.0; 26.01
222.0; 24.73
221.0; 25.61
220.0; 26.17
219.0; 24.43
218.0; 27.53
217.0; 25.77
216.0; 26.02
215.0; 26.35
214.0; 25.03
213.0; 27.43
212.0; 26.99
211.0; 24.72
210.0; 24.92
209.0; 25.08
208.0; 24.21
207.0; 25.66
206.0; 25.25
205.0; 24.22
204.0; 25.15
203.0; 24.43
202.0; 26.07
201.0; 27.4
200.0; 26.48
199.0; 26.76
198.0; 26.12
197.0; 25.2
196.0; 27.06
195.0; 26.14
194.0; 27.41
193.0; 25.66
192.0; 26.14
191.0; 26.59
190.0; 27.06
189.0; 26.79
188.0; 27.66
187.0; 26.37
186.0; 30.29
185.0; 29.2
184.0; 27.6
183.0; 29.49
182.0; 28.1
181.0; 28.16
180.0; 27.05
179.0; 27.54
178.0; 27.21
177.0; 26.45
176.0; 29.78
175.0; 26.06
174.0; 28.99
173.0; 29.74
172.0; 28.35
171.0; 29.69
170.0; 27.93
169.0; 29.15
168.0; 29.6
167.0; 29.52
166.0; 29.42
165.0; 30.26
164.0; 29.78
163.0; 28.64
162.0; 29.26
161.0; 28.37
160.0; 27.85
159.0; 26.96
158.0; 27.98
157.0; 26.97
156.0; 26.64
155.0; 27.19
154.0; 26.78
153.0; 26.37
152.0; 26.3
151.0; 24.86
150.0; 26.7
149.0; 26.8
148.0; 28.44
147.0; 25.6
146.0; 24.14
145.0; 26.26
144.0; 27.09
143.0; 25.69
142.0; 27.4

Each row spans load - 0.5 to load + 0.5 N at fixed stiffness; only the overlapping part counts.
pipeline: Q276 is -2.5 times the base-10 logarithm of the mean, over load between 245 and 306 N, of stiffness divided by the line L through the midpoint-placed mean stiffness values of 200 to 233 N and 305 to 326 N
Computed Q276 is 0.14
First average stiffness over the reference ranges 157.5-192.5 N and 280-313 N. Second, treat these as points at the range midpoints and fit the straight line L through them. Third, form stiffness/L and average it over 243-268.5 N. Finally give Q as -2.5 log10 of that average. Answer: 0.04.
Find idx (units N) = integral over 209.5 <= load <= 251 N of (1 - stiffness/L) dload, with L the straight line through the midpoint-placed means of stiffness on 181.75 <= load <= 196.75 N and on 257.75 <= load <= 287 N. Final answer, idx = -2.1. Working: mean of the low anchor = 27.4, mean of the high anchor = 18.8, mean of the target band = 24.3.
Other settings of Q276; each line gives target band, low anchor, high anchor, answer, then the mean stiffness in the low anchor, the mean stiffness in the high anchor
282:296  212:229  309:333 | 0.17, 25.6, 19.1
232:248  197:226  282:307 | -0.02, 25.6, 17.8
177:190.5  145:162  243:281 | -0.12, 26.8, 19.8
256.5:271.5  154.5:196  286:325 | 0.06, 28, 18.3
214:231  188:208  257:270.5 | -0.07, 26.1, 20.3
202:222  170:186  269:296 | -0.03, 28.3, 18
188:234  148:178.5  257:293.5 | -0.07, 28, 18.7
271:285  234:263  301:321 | 0.15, 21.8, 18.4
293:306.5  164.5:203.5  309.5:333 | 0.16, 27.7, 19.1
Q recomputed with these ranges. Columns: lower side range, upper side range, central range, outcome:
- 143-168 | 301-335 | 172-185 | -0.08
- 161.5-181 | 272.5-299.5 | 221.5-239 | -0.08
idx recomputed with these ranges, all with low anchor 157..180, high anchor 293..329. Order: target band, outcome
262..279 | 1.88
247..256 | 0.77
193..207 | 0.18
